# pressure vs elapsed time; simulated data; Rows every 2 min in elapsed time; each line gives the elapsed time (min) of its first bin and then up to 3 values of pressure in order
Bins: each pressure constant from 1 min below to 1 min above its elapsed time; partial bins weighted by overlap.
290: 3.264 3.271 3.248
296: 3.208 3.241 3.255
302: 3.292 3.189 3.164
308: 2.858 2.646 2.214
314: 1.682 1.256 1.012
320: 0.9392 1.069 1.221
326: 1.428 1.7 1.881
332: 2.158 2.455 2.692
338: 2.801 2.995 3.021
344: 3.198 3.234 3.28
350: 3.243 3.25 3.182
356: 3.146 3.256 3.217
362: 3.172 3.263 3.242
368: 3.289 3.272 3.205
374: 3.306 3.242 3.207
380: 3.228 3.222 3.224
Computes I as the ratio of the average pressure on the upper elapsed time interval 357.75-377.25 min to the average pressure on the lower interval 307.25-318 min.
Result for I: 1.6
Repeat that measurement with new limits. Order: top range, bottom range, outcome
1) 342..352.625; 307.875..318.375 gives 1.67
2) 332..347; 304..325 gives 1.53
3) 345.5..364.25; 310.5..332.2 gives 2.14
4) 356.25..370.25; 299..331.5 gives 1.58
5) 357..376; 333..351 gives 1.09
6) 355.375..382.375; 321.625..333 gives 2.02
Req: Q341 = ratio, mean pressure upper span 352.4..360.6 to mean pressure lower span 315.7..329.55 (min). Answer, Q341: 2.55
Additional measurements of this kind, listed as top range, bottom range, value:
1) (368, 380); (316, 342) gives 1.72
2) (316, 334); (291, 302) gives 0.45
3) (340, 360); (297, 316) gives 1.16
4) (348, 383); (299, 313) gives 1.10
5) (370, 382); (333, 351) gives 1.08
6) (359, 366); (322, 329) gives 2.31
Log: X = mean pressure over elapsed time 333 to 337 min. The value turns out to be 2.57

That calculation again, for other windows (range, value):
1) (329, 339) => 2.4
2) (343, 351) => 3.24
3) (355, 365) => 3.21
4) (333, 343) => 2.79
